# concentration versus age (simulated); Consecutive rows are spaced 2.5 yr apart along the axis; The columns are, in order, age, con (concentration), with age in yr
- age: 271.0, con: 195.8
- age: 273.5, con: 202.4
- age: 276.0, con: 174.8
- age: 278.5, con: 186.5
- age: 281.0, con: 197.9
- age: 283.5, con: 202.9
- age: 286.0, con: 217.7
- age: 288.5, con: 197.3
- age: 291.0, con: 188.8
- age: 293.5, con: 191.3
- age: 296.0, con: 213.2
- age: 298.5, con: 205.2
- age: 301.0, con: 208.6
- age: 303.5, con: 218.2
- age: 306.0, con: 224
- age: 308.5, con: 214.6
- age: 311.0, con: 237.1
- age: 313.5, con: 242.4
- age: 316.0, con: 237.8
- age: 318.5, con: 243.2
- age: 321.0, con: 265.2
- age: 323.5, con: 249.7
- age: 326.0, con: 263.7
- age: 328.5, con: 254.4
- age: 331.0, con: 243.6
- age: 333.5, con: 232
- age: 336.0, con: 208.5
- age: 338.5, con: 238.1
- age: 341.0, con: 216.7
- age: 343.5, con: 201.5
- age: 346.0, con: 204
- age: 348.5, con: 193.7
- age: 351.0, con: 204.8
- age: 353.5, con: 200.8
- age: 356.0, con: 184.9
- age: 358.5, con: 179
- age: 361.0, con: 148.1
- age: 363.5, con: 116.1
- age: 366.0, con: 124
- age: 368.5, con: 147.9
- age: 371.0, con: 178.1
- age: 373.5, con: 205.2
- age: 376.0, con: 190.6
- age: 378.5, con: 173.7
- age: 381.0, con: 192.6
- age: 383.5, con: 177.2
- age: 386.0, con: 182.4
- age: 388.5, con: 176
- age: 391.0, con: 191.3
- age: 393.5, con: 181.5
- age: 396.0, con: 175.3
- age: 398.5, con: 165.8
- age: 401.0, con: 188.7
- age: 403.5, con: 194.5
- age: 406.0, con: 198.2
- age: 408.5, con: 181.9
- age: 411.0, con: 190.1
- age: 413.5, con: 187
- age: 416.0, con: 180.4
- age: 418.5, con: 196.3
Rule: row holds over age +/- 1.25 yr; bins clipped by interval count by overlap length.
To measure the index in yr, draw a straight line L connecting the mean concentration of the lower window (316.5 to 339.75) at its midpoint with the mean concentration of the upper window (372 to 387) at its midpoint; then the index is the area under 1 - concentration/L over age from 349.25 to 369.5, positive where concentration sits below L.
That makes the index 4.4 yr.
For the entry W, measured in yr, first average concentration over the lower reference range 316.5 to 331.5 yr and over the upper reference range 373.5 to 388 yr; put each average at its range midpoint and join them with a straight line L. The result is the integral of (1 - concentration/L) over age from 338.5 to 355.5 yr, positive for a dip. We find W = 1.52 yr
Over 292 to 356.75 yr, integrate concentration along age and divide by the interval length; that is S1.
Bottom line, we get 223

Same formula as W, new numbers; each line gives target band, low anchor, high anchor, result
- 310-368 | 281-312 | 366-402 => -4.92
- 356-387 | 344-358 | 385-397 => 3.31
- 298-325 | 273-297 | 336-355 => -4.08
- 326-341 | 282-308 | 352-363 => -3.93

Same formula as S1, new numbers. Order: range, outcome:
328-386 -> 191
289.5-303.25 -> 203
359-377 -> 159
